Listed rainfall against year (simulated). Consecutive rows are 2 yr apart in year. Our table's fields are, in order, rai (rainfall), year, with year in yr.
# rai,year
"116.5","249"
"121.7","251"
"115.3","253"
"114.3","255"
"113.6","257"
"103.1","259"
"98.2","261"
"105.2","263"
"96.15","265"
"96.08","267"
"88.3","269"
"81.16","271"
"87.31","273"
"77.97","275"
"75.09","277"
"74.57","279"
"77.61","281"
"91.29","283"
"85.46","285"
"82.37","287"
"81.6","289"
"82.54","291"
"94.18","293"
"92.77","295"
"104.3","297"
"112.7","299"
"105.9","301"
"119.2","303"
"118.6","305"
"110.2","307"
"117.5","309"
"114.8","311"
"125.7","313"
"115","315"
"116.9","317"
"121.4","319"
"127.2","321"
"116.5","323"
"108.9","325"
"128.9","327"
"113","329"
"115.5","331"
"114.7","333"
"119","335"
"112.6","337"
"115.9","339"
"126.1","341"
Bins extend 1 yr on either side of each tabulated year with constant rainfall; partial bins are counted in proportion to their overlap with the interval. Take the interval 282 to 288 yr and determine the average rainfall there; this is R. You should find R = 86.4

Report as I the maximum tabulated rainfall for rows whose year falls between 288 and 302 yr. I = 112.7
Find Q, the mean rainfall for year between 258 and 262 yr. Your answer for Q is 101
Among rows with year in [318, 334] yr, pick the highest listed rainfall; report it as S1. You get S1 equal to 128.9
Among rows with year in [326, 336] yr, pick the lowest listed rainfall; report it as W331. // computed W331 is 113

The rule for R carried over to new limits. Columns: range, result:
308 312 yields 116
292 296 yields 93.5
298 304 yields 113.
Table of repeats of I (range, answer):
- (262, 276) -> 105.2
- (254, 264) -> 114.3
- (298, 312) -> 119.2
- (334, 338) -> 119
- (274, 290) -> 91.29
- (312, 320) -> 125.7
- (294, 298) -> 104.3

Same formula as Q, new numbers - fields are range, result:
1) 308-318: 118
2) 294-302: 104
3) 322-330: 117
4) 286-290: 82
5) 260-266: 99.9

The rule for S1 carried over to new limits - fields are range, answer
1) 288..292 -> 82.54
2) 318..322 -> 127.2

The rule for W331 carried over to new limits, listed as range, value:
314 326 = 108.9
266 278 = 75.09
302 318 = 110.2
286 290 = 81.6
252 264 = 98.2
